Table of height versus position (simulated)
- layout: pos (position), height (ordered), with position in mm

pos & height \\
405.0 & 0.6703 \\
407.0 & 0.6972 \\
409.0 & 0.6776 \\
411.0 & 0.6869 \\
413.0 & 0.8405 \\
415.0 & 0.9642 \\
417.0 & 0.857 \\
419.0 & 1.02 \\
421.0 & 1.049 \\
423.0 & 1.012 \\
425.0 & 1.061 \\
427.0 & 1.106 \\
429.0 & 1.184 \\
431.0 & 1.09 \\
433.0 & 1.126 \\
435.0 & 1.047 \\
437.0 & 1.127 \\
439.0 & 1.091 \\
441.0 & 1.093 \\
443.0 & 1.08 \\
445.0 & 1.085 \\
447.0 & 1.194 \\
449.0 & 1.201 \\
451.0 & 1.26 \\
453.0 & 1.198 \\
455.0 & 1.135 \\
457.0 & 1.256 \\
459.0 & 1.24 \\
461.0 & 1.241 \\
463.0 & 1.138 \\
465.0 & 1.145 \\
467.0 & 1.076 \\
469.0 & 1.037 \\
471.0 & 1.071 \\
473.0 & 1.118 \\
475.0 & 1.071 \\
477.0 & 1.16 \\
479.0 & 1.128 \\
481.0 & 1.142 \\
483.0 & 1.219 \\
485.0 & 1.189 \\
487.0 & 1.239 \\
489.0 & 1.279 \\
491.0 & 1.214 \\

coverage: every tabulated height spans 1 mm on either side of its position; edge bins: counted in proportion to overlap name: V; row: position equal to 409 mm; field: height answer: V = 0.6776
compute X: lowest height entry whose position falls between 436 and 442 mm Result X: 1.091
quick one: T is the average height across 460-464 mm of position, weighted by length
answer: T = 1.19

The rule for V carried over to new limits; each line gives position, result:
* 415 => 0.9642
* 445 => 1.085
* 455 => 1.135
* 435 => 1.047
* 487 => 1.239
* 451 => 1.26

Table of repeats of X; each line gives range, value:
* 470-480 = 1.071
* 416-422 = 0.857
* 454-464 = 1.135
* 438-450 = 1.08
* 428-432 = 1.09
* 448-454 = 1.198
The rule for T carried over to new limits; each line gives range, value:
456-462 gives 1.25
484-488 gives 1.21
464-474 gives 1.09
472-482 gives 1.12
